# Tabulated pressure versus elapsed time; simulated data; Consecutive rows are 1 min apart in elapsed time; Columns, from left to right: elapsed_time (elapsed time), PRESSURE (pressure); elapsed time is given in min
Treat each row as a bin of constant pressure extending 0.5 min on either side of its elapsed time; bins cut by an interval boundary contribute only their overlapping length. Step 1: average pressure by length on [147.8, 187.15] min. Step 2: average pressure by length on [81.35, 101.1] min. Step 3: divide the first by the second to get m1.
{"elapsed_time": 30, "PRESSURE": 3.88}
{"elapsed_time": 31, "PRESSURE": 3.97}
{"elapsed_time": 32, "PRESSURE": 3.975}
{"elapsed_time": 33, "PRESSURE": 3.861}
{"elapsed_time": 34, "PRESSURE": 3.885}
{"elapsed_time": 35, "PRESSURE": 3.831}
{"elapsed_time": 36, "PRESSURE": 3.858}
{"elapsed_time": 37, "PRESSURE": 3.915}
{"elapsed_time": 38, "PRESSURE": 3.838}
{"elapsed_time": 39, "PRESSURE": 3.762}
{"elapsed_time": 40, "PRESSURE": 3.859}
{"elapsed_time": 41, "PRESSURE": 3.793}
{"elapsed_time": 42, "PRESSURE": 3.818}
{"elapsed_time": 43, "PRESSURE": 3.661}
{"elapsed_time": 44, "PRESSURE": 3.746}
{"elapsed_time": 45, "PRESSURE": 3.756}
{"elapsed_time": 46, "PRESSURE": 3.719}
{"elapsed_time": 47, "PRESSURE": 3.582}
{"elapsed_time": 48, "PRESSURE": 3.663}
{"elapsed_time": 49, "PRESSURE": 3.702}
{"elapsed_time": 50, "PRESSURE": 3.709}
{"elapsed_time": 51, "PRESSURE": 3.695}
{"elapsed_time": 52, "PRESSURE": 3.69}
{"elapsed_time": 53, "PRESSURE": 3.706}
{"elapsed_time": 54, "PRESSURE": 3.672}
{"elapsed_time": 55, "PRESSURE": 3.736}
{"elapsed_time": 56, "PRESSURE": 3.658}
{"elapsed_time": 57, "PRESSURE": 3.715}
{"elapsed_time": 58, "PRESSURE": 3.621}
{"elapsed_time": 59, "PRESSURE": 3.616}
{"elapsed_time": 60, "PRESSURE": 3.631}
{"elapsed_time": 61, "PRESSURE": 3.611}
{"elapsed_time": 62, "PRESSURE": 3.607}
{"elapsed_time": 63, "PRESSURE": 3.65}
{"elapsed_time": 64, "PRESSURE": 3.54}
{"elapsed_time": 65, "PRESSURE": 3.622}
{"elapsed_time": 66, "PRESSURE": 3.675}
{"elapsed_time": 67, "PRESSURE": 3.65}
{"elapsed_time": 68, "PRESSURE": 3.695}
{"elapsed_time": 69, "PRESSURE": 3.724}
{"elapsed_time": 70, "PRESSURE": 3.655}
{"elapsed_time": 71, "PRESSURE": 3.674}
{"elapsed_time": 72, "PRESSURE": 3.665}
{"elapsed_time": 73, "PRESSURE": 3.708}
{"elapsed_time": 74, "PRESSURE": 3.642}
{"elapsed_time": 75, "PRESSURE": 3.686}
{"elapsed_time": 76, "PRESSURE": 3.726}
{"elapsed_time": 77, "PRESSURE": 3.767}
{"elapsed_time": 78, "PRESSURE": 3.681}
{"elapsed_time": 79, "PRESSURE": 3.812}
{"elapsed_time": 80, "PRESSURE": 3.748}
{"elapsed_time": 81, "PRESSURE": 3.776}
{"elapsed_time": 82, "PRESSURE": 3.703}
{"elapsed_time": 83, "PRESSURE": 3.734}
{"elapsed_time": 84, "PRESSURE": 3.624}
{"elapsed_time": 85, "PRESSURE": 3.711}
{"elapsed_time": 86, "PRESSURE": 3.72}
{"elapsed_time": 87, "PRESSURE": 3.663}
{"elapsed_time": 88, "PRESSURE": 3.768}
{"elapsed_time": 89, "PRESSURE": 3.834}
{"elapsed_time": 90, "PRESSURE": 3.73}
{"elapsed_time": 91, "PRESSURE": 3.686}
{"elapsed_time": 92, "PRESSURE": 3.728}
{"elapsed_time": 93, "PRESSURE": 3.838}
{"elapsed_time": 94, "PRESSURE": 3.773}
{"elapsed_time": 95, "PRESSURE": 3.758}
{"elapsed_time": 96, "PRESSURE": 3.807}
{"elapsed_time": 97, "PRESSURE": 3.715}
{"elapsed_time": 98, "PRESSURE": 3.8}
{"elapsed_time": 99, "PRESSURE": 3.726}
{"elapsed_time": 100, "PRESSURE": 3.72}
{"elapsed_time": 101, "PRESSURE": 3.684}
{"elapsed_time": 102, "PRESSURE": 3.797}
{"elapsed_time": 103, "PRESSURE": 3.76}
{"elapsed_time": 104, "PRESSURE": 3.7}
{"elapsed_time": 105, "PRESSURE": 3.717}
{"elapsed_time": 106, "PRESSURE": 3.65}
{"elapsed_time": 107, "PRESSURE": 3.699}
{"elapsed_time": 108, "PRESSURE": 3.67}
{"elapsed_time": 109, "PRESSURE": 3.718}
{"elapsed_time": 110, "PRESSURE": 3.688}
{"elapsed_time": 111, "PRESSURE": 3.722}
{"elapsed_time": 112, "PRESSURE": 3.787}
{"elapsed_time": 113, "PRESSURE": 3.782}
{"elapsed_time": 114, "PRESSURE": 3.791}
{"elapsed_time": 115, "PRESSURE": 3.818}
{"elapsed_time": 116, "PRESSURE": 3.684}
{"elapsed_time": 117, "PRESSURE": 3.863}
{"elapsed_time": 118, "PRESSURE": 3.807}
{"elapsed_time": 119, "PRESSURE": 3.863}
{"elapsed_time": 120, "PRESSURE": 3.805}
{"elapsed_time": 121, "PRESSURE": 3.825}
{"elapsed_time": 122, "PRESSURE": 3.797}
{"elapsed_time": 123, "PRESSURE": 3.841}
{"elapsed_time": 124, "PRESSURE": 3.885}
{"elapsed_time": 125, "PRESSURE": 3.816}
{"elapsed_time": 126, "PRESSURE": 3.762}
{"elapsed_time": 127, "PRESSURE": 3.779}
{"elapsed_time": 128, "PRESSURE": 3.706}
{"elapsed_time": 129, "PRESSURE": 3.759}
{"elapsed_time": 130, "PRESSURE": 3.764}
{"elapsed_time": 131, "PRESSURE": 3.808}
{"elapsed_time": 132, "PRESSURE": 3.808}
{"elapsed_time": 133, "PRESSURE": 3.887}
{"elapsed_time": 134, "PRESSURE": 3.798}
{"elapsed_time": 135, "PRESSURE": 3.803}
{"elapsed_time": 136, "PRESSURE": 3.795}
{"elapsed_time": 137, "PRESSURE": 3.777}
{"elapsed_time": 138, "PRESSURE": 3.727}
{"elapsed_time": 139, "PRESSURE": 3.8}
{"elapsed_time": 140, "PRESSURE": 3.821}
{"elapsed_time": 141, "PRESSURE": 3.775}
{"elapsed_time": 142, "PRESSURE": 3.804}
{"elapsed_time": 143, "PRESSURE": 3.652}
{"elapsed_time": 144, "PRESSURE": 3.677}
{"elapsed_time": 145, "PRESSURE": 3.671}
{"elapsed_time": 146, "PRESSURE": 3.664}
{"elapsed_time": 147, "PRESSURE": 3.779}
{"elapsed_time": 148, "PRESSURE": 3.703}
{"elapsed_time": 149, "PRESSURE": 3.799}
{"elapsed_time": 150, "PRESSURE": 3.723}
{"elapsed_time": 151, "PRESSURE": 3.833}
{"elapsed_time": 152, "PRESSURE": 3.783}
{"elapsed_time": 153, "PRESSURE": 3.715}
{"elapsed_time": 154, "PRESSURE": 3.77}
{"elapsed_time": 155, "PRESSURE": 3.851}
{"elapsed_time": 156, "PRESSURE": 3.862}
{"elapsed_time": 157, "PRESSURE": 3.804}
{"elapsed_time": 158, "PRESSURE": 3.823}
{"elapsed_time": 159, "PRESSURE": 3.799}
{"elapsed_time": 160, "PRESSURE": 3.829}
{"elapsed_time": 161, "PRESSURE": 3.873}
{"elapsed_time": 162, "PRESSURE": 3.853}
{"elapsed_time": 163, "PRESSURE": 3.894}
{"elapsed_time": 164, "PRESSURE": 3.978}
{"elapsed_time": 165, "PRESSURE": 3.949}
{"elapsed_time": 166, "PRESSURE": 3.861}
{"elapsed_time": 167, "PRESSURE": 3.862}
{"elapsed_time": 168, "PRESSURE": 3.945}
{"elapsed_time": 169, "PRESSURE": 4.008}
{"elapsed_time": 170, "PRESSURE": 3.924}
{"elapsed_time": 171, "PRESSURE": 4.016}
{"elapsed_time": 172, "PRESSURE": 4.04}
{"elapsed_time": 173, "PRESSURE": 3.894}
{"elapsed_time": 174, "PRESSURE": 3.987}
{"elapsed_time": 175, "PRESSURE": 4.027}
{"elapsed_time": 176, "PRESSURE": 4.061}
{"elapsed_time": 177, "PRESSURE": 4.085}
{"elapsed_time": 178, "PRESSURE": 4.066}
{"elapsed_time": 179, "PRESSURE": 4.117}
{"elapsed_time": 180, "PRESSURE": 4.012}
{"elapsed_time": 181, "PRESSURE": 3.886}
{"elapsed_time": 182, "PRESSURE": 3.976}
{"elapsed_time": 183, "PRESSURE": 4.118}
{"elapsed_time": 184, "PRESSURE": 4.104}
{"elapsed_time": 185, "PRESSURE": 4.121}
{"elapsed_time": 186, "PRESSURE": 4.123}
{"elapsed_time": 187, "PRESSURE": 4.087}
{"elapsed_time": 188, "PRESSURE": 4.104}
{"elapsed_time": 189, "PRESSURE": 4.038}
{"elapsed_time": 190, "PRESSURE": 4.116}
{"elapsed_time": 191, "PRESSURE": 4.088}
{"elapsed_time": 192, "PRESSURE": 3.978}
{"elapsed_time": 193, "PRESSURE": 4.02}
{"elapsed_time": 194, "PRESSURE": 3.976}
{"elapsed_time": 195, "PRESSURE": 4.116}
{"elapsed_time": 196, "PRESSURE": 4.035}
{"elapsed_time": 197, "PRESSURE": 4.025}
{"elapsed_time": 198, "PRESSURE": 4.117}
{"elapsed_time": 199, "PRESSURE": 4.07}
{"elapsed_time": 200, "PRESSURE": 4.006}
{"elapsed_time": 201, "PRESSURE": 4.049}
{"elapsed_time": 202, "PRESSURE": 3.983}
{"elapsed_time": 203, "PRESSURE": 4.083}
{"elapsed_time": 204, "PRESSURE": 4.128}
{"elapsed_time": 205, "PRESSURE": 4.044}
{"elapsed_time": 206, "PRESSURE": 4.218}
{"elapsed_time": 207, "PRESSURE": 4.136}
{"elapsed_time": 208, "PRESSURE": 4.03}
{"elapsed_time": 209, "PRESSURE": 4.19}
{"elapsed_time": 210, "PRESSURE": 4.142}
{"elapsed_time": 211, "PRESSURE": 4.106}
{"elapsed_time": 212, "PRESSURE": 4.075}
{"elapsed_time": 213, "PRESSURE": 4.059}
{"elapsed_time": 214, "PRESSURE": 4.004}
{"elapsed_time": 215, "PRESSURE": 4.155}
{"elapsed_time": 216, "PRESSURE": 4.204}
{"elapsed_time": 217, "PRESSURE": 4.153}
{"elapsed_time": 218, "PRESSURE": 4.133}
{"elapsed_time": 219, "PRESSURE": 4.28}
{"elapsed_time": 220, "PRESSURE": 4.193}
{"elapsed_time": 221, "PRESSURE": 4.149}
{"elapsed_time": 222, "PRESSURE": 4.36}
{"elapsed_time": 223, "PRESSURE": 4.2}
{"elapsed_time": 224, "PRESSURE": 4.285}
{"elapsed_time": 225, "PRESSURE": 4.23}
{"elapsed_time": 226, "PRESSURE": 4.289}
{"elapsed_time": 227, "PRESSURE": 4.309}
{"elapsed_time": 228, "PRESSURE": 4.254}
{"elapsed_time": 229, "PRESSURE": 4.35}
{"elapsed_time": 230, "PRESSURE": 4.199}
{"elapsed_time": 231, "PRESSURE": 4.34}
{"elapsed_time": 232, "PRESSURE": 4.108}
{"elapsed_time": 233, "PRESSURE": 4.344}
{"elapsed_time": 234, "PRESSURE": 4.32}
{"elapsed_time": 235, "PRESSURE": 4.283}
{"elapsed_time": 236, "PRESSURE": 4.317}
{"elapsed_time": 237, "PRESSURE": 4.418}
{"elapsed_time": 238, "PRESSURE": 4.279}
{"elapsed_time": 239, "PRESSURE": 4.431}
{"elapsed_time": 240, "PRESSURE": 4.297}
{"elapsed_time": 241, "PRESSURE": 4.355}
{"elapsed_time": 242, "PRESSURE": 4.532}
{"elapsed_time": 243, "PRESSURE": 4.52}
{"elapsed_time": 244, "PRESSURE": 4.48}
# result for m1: 1.05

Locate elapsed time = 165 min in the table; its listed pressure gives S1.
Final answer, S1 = 3.949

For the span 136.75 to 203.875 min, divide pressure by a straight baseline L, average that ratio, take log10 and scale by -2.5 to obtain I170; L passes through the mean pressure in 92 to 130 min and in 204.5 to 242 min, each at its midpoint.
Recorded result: 0.02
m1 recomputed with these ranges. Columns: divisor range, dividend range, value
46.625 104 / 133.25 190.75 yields 1.05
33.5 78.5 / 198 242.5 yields 1.13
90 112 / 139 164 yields 1.01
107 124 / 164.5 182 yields 1.05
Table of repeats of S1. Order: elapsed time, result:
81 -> 3.776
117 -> 3.863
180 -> 4.012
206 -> 4.218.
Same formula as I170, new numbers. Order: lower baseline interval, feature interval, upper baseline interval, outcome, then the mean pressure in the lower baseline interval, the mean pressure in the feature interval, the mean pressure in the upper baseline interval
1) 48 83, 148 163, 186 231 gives 0.04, 3.68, 3.81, 4.13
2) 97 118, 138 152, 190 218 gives 0.04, 3.74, 3.75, 4.08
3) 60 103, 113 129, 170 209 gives 0.01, 3.71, 3.8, 4.05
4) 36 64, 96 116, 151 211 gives 0.03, 3.71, 3.73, 4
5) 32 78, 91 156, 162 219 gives 0.03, 3.71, 3.77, 4.05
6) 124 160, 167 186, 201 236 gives -0.02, 3.78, 4.02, 4.19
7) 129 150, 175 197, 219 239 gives -0.01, 3.76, 4.06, 4.28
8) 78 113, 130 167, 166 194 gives 0.03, 3.73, 3.8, 4.03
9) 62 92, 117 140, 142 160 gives -0.02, 3.7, 3.8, 3.76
